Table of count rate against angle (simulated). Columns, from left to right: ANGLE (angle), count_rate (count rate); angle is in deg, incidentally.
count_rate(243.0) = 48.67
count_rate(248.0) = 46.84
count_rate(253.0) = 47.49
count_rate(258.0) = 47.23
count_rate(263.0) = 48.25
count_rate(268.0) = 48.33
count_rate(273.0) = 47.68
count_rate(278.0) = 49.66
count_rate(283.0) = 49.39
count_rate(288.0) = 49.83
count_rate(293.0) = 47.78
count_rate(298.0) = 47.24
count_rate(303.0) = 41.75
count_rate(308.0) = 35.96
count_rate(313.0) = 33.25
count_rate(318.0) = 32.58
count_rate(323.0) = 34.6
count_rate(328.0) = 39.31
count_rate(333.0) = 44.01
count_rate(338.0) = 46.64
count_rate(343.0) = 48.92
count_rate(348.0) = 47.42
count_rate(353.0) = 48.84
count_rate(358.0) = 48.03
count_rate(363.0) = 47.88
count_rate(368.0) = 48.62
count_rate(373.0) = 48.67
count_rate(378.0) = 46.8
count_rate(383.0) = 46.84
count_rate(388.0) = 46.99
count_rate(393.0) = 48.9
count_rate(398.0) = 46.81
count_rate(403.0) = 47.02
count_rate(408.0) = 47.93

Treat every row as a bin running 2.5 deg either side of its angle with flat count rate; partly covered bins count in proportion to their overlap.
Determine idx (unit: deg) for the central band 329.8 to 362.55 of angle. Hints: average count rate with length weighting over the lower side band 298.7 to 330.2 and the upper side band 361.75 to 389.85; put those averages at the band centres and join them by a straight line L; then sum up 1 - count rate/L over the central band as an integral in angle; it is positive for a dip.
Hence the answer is -3.7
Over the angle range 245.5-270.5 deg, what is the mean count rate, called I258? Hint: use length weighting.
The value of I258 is 47.6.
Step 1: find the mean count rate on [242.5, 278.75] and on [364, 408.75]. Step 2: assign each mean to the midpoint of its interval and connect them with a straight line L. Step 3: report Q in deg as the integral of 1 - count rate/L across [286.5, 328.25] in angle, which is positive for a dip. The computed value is 6.75 deg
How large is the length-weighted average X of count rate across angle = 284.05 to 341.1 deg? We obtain 41.5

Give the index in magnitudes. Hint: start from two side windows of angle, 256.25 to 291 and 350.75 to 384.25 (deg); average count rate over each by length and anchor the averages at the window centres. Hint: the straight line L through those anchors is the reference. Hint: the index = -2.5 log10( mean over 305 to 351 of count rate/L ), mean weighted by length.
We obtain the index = 0.19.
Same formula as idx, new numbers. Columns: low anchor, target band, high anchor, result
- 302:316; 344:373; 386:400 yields -3.6 deg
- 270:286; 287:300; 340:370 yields 0.2 deg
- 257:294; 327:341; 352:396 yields 1.2 deg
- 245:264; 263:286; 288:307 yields -1.1 deg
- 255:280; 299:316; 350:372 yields 3.7 deg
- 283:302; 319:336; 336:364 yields 3.2 deg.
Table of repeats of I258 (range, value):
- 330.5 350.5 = 46.7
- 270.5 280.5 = 48.7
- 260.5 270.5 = 48.3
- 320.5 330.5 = 37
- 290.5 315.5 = 41.2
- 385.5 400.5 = 47.6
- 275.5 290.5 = 49.6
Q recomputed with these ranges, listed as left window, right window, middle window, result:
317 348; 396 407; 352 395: -2.83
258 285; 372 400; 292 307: 1.20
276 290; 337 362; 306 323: 5.18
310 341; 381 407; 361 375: -1.40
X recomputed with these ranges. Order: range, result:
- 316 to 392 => 45.2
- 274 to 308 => 46.8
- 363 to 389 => 47.6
